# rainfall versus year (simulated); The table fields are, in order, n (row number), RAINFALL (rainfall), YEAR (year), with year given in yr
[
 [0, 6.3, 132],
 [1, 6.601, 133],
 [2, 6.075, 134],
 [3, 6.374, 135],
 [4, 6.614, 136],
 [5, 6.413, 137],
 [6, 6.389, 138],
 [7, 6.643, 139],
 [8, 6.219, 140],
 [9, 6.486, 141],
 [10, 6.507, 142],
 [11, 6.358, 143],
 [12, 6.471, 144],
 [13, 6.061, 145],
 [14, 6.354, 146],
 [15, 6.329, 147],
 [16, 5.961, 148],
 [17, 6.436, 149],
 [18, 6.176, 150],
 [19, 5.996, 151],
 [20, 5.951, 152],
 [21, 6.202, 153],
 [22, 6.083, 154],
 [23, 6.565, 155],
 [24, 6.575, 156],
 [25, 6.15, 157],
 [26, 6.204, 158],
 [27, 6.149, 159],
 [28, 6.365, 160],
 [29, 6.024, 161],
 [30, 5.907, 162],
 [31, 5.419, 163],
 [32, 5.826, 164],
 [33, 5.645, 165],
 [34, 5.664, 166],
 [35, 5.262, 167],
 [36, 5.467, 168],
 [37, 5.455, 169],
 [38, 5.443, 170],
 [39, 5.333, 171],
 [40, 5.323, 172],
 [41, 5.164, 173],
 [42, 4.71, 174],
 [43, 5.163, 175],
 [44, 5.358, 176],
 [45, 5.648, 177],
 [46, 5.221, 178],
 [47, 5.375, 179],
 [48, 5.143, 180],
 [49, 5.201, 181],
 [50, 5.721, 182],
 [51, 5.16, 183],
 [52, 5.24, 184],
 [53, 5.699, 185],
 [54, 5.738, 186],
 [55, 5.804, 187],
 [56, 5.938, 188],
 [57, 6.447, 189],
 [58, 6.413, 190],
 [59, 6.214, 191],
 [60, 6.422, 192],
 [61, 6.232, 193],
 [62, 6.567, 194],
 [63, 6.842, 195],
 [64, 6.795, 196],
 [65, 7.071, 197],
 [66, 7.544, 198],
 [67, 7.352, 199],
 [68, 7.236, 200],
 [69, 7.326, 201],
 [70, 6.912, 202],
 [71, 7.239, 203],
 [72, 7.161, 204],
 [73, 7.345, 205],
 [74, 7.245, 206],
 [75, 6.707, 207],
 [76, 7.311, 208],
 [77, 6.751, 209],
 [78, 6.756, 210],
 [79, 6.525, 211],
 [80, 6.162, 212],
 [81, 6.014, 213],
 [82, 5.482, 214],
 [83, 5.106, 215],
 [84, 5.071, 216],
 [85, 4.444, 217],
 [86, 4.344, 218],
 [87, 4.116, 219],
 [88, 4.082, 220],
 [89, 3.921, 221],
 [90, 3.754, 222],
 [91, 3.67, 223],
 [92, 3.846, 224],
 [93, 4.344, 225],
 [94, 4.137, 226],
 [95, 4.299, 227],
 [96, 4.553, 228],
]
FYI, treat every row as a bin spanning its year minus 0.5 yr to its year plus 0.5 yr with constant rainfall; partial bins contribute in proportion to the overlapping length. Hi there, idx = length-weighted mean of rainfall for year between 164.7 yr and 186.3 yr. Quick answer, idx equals 5.36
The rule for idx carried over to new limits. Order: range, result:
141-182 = 5.82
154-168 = 5.97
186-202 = 6.66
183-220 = 6.28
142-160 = 6.25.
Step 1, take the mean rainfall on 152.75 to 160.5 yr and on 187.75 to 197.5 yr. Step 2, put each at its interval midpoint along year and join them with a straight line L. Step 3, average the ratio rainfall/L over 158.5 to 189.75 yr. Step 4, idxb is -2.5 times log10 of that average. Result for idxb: 0.15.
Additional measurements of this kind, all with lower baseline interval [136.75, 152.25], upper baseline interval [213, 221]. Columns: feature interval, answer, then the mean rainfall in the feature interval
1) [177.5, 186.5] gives 0.02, 5.39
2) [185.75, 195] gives -0.18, 6.24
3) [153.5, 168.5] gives 0.00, 5.95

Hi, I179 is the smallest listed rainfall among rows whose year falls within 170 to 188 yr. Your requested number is 4.71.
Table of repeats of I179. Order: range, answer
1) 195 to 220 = 4.082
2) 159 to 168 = 5.262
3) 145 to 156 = 5.951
